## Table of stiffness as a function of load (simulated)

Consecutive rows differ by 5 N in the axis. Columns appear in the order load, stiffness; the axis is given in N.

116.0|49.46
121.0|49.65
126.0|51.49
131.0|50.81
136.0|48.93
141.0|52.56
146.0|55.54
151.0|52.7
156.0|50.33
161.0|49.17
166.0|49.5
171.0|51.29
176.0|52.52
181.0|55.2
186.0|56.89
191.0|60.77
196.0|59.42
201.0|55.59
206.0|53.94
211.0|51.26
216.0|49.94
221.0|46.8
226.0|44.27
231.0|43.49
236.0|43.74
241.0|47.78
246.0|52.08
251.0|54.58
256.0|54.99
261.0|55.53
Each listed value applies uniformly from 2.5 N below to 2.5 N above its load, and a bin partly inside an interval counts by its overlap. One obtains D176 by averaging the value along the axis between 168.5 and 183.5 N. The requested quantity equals 53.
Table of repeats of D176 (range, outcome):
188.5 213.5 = 56.2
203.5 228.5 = 49.2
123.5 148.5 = 51.9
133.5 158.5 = 52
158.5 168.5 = 49.3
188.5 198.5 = 60.1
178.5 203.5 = 57.6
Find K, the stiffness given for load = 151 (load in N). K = 52.7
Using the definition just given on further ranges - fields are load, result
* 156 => 50.33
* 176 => 52.52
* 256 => 54.99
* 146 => 55.54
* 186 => 56.89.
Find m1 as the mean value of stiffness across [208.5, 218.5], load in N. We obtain 50.6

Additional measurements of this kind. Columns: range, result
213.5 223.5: 48.4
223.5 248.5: 46.3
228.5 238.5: 43.6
